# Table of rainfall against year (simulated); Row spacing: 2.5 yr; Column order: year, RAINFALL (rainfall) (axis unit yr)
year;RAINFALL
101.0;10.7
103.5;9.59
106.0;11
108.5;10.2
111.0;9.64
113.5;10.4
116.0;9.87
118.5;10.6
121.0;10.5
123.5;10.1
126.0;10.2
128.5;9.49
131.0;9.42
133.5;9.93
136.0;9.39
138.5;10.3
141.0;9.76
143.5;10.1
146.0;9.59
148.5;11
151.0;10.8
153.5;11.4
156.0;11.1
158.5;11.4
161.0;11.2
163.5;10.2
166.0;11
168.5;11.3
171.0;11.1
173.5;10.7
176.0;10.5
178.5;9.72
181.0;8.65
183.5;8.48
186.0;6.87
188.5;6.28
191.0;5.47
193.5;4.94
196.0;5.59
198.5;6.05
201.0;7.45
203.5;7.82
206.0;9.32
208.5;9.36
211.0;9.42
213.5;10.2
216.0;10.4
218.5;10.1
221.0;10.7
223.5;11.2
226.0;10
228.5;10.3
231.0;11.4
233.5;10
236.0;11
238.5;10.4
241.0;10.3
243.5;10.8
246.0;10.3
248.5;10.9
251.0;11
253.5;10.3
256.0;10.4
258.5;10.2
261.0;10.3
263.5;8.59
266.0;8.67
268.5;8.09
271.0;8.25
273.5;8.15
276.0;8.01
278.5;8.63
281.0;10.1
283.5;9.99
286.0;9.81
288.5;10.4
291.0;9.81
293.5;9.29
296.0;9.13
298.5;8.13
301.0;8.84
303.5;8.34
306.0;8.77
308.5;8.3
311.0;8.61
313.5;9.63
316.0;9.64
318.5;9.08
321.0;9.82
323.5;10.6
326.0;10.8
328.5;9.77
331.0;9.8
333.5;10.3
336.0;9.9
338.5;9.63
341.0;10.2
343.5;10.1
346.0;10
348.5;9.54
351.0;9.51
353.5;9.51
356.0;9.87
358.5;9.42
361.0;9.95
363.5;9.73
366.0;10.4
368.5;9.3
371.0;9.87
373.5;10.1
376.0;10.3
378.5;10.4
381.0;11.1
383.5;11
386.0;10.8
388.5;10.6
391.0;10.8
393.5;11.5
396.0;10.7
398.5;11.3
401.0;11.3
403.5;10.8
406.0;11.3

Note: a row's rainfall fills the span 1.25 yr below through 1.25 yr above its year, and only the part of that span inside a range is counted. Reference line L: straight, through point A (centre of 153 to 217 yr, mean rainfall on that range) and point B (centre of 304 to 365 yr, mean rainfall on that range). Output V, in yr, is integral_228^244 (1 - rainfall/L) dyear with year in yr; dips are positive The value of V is -2.3 yr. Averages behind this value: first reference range 9.04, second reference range 9.67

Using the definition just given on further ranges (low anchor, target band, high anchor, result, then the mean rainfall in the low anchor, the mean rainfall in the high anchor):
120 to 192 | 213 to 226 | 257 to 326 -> -1.3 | 9.87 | 9.19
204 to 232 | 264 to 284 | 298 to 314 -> 1.1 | 10.1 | 8.64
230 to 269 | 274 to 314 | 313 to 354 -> 3.8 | 10.2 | 9.88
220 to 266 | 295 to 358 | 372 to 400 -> 6.6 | 10.4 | 10.8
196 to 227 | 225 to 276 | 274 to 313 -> -4.4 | 9.18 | 9.07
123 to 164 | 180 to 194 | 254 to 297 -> 4.4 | 10.3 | 9.3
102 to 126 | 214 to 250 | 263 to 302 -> -4.6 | 10.2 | 9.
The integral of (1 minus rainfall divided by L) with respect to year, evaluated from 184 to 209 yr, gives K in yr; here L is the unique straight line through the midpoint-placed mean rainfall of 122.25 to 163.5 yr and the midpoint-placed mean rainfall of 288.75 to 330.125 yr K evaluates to 7.8 yr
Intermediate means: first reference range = 10.3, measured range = 6.89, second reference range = 9.32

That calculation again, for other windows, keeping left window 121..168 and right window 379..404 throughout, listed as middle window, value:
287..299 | 1.5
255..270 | 1.9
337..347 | 0.8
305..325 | 2.7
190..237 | 6.9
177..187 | 1.9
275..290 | 1.7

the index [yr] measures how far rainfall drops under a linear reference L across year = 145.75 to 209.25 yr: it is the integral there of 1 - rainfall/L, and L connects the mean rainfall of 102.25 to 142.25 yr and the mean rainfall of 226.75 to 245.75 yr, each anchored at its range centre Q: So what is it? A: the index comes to 7.1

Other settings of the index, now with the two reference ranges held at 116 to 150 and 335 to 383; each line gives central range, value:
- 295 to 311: 2.24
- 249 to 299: 2.90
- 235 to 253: -1.19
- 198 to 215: 2.30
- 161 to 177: -1.31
